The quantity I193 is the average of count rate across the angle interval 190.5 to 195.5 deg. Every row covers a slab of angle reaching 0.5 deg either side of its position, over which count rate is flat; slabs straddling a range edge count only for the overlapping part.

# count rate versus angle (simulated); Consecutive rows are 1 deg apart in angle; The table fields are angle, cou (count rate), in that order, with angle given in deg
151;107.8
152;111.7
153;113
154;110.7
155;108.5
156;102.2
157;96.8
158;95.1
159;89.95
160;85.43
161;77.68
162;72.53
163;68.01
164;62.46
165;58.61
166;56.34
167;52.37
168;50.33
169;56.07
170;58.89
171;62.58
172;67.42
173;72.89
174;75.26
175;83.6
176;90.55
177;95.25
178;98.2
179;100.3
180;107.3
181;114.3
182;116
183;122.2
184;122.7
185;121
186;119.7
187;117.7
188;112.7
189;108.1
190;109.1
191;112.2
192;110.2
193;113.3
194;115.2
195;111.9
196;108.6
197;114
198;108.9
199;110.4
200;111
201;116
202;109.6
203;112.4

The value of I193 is 113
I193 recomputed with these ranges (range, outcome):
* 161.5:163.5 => 70.3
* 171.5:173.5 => 70.2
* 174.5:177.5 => 89.8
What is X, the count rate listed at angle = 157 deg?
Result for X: 96.8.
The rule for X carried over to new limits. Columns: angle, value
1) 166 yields 56.34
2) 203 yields 112.4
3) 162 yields 72.53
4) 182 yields 116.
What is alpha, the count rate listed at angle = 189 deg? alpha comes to 108.1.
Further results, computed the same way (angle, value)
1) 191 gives 112.2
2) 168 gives 50.33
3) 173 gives 72.89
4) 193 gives 113.3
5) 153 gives 113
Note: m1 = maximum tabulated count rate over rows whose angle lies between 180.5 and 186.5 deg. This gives 122.7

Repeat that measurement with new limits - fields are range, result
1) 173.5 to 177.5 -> 95.25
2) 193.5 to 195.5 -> 115.2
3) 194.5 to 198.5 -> 114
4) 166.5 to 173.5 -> 72.89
